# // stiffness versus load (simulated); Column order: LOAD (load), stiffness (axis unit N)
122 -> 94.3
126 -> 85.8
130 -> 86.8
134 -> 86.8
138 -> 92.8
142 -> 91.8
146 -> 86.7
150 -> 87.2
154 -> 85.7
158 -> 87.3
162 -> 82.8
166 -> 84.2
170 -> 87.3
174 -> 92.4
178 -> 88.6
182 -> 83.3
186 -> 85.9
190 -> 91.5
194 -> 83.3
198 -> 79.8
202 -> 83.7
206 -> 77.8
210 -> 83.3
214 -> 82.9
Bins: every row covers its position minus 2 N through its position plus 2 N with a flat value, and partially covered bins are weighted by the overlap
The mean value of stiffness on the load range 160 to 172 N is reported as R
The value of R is 84.8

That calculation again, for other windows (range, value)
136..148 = 90.4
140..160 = 87.7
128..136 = 86.8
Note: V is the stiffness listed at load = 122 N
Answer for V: 94.3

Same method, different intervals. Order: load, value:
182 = 83.3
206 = 77.8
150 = 87.2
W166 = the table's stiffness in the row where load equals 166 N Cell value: 84.2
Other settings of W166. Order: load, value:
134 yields 86.8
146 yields 86.7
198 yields 79.8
